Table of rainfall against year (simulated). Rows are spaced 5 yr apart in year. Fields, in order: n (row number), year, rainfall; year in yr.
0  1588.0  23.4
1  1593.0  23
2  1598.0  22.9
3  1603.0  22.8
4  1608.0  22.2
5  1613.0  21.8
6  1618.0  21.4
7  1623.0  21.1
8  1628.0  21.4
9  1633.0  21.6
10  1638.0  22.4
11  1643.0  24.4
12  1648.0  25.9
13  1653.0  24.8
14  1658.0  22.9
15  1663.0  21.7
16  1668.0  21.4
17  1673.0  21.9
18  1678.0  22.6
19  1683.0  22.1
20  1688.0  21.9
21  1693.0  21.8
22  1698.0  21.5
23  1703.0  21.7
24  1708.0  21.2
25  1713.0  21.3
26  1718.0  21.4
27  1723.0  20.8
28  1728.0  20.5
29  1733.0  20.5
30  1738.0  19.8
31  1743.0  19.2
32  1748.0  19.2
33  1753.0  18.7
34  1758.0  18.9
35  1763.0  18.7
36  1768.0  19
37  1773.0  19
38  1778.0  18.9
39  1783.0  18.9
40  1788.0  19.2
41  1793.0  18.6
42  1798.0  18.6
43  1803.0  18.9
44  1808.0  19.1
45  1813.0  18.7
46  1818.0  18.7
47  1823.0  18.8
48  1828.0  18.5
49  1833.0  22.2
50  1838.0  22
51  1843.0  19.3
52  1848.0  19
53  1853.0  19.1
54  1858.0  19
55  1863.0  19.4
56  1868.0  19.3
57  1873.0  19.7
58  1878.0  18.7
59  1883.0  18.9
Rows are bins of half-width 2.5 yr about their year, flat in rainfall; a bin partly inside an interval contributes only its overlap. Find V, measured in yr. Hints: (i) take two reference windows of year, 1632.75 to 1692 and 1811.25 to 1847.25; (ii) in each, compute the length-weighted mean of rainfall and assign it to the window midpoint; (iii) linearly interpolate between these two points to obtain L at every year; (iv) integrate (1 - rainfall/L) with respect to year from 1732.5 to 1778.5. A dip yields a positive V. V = 4.3 yr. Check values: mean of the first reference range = 22.8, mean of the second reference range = 19.7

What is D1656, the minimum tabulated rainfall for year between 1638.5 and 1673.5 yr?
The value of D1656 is 21.4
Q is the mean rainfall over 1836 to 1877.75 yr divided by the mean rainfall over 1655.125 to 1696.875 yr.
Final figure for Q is 0.9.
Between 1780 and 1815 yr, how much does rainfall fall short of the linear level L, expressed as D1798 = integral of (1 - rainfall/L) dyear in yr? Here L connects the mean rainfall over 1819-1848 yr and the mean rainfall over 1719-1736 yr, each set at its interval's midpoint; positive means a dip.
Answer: 2.3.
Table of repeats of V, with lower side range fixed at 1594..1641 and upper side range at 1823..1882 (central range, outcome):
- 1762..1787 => 1.8 yr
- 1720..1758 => 1.8 yr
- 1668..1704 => -1.0 yr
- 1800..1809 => 0.5 yr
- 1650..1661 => -1.1 yr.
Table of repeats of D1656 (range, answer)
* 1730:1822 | 18.6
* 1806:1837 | 18.5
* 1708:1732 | 20.5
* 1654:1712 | 21.2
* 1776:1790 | 18.9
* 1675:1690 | 21.9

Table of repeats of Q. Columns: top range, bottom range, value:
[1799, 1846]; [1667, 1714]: 0.90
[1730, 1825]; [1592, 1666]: 0.84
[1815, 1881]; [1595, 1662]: 0.86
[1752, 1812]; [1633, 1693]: 0.83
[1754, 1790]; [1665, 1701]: 0.87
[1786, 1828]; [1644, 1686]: 0.82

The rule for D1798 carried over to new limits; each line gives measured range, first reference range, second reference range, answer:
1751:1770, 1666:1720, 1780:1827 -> 1.1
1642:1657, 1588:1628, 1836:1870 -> -2.2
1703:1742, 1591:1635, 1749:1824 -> -1.5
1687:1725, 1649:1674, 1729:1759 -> -0.8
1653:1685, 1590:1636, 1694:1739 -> -1.2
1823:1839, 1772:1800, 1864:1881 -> -1.2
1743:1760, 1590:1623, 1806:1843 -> 1.3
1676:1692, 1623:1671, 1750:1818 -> -0.3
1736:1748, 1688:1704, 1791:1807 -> 0.6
